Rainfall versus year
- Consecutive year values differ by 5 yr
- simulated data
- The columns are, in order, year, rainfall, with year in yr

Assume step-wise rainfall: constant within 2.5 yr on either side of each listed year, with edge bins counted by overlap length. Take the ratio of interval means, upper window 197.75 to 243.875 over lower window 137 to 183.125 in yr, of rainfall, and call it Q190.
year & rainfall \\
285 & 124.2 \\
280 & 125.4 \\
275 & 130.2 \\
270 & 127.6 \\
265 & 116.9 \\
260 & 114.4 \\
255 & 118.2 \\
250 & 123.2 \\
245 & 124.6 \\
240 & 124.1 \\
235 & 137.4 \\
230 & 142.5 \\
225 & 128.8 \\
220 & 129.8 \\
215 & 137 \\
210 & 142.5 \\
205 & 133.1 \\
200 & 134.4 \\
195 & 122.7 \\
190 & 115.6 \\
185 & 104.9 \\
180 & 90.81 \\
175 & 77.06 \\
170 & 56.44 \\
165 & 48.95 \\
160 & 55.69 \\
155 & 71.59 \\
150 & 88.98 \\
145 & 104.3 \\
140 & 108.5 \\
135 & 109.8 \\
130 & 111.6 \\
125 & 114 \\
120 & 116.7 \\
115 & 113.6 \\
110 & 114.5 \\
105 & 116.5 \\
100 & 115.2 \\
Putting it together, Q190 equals 1.70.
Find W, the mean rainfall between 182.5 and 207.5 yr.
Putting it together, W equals 122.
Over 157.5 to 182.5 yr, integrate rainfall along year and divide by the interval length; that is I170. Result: 65.8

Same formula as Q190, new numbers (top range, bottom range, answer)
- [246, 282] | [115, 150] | 1.12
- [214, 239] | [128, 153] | 1.29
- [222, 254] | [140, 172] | 1.75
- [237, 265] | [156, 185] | 1.74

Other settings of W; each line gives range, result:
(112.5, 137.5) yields 113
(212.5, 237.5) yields 135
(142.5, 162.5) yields 80.1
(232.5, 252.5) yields 127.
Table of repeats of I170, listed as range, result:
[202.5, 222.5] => 136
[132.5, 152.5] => 103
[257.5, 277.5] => 122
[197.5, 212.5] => 137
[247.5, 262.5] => 119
